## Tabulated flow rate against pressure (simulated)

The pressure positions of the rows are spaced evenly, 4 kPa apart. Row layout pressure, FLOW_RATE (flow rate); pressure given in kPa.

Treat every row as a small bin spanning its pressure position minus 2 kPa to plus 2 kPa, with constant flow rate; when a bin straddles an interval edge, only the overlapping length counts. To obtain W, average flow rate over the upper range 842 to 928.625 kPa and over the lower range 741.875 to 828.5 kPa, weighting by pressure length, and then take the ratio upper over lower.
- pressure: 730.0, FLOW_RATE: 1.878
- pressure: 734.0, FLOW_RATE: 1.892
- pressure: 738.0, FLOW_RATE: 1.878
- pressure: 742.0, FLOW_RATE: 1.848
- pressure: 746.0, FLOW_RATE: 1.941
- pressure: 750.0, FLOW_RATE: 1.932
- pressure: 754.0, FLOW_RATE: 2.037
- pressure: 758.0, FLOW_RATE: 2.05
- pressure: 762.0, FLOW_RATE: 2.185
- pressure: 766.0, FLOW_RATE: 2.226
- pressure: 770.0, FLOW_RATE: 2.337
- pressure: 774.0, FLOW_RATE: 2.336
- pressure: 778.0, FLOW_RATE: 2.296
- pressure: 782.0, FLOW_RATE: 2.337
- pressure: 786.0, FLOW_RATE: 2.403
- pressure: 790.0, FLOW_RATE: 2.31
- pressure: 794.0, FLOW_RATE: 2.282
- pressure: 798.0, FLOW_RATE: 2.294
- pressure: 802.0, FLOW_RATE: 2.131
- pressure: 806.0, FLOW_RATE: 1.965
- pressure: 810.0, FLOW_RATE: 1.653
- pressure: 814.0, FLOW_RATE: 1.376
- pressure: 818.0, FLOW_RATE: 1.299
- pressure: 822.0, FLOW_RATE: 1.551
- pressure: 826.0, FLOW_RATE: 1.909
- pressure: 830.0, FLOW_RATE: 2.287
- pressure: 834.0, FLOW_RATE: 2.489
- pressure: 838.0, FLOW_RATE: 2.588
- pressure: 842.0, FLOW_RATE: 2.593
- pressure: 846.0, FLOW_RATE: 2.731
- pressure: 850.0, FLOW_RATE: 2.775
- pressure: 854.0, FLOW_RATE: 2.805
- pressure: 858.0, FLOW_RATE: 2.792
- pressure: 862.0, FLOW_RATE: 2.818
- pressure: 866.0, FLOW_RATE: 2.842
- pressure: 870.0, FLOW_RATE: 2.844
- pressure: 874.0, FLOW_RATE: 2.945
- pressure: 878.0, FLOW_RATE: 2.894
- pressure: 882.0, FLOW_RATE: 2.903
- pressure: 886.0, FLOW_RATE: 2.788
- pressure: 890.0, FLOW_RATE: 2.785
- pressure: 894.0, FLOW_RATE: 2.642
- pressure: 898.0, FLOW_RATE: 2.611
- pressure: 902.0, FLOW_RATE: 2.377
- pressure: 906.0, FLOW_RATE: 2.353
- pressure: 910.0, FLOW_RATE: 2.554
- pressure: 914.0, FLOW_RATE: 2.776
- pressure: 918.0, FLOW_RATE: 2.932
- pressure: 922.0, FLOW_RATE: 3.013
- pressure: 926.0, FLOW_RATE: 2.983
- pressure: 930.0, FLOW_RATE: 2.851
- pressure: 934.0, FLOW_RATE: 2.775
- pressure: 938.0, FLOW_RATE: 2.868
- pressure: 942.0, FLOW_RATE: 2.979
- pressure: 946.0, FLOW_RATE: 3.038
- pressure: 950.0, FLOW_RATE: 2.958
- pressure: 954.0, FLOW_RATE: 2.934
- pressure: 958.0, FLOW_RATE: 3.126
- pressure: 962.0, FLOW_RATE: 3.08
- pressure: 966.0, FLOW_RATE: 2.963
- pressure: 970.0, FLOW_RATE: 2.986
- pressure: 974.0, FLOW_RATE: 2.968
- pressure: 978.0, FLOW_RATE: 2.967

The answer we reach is 1.36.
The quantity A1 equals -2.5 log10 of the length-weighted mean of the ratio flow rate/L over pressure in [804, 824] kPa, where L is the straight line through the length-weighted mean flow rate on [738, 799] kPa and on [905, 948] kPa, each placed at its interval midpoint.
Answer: 0.45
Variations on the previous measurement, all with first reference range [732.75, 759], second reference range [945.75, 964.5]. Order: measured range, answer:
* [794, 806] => 0.02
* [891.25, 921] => 0.06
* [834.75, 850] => -0.09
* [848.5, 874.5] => -0.12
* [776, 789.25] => -0.10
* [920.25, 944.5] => 0.00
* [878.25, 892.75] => -0.06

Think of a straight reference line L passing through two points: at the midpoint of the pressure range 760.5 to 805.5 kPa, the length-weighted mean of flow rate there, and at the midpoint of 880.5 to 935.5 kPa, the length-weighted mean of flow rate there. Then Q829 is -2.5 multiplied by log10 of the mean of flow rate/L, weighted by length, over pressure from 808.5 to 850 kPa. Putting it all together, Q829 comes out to 0.18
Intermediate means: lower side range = 2.28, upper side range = 2.74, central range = 2.09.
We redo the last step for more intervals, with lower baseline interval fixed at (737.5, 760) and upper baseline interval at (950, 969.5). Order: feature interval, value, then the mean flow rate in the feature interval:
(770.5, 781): -0.11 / 2.32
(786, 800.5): -0.06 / 2.3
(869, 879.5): -0.12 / 2.9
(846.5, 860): -0.13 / 2.78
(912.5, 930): -0.04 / 2.92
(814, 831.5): 0.34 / 1.7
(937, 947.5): -0.01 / 2.97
